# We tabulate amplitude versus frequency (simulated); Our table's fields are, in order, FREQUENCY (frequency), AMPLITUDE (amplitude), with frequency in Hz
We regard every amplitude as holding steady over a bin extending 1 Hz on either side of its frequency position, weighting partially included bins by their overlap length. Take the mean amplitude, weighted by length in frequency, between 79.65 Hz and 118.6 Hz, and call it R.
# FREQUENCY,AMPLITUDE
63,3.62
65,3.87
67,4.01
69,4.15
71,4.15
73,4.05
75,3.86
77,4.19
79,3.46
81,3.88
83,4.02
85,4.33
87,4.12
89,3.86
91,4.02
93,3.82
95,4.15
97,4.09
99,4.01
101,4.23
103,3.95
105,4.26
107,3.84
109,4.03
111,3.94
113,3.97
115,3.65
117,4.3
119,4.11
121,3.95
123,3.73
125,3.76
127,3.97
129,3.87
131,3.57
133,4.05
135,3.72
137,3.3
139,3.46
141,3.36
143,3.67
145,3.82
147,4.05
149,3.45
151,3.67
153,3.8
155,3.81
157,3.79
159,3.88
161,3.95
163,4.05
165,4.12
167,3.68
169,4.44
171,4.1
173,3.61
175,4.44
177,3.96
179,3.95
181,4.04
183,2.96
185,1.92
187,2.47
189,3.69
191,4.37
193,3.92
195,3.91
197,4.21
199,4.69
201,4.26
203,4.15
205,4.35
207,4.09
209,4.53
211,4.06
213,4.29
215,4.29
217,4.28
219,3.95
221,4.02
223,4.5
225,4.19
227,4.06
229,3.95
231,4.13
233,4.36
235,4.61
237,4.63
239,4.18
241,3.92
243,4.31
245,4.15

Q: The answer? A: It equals 4.02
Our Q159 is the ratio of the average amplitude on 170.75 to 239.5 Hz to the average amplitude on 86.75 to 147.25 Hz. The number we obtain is 1.04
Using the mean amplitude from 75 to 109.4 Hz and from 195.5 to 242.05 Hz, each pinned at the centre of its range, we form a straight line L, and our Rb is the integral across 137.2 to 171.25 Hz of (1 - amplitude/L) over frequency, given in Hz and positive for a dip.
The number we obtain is 2.6 Hz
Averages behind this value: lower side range 4.01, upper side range 4.24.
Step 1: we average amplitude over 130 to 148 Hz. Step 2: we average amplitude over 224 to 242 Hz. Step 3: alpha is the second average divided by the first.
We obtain 1.2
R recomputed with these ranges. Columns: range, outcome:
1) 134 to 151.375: 3.61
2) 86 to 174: 3.89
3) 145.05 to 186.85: 3.76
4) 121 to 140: 3.73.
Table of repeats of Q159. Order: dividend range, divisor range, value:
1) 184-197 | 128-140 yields 0.94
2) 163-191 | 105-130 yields 0.94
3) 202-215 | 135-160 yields 1.16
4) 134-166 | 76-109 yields 0.93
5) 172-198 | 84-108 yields 0.90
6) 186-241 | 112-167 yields 1.09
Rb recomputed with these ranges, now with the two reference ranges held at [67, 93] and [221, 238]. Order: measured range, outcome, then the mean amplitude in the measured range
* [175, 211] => 2.9 Hz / 3.87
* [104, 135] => 1.1 Hz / 3.93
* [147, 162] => 1.3 Hz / 3.78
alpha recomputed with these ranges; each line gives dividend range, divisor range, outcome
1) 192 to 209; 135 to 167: 1.13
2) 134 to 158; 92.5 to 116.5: 0.91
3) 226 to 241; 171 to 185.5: 1.17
